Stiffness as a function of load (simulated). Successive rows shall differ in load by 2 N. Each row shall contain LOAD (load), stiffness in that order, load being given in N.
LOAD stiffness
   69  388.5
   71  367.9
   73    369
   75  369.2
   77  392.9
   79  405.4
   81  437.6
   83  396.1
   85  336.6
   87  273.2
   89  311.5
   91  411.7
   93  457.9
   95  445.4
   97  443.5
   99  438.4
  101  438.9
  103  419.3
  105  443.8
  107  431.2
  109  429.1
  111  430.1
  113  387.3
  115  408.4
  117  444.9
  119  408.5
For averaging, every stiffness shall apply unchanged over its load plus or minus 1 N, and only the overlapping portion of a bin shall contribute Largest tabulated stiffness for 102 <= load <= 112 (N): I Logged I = 443.8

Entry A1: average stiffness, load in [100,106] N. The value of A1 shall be 434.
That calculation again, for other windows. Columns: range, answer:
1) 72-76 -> 369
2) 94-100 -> 442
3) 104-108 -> 438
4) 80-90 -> 351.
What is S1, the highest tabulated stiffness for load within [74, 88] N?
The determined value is 437.6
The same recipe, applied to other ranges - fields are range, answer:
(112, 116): 408.4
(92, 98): 457.9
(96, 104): 443.5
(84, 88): 336.6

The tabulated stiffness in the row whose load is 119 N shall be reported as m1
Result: 408.5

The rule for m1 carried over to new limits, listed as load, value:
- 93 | 457.9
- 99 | 438.4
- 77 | 392.9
